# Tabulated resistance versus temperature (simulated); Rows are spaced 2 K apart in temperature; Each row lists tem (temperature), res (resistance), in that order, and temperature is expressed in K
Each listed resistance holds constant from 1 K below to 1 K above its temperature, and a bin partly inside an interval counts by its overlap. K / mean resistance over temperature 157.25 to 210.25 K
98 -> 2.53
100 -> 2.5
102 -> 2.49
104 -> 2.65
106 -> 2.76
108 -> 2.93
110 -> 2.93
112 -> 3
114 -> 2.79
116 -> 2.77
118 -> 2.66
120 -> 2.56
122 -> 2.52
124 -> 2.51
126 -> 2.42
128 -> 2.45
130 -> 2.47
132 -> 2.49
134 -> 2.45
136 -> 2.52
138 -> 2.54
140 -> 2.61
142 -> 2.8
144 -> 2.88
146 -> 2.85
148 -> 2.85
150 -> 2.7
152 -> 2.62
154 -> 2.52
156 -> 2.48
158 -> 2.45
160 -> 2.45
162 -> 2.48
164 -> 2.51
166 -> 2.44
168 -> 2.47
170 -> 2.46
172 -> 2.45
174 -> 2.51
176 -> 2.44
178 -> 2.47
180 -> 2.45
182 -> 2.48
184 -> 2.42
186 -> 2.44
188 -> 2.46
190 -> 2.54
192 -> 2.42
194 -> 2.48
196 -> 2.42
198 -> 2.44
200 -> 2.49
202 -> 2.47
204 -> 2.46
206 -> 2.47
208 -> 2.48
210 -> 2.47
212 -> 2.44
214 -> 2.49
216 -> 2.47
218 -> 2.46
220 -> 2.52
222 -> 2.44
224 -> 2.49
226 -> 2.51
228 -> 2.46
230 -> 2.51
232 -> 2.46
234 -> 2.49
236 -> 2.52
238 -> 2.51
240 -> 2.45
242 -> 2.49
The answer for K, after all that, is 2.46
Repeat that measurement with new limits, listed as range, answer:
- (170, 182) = 2.46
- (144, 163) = 2.61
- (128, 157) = 2.62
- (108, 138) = 2.62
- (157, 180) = 2.47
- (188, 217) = 2.47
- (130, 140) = 2.51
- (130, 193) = 2.54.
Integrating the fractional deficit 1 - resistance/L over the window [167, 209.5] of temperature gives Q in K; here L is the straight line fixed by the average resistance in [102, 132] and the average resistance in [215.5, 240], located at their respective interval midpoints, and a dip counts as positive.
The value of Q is 1.42 K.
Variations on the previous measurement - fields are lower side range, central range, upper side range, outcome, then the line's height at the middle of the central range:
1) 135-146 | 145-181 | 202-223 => 1.2 K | 2.62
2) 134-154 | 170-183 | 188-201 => 0.4 K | 2.54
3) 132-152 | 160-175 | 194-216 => 0.7 K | 2.59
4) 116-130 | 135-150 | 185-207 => -1.2 K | 2.52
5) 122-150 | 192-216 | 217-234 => 0.5 K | 2.51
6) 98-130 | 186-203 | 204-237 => 0.4 K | 2.52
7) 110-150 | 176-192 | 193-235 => 0.5 K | 2.54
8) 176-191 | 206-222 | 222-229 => 0.0 K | 2.48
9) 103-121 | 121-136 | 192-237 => 1.4 K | 2.73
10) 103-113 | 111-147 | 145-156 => 1.9 K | 2.77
